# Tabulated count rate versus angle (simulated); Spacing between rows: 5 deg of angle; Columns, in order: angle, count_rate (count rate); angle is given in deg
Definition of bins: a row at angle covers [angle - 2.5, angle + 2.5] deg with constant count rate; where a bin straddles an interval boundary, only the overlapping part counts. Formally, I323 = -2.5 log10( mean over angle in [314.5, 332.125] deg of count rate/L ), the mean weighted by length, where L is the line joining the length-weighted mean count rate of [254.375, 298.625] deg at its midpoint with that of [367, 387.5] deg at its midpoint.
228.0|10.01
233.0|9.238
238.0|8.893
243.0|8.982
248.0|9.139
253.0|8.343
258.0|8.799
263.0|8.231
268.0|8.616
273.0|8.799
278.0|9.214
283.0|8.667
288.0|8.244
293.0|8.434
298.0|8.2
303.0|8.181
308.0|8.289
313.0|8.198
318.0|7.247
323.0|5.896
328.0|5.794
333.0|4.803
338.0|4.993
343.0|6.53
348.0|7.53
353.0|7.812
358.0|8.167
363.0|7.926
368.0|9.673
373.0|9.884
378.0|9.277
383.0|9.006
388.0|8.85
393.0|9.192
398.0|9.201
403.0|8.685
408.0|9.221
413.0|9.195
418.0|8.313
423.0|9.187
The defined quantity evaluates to 0.38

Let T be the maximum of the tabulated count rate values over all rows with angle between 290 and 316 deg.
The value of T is 8.434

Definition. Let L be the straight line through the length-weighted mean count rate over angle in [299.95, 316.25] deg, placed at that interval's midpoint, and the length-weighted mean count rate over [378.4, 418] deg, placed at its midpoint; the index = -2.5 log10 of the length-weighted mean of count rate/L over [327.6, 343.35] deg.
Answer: 0.49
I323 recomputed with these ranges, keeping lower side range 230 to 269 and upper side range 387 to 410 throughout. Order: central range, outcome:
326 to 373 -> 0.239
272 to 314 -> 0.050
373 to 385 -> -0.035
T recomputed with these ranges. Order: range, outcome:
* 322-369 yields 9.673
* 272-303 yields 9.214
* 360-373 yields 9.884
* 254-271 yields 8.799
